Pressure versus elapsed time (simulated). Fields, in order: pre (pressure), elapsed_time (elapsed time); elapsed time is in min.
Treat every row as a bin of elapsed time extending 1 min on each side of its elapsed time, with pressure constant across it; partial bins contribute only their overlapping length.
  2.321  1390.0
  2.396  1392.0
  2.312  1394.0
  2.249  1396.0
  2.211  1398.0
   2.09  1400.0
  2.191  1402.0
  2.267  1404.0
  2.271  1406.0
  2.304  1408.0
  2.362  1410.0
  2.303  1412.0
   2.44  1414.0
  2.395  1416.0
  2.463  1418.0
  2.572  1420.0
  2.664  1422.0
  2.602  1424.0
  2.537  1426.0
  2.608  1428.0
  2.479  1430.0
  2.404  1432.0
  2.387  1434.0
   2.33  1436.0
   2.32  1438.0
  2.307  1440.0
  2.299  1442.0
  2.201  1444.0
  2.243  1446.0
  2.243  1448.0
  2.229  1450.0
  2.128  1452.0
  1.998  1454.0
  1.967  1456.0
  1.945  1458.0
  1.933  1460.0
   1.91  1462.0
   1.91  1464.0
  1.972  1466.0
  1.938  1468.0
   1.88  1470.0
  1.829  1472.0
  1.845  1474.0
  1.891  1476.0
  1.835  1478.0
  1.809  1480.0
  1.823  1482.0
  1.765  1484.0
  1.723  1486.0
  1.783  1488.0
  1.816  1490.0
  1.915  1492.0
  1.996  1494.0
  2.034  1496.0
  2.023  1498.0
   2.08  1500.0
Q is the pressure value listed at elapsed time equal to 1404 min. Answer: 2.267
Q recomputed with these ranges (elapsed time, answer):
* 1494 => 1.996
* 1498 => 2.023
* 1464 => 1.91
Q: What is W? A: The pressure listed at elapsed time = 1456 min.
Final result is 1.967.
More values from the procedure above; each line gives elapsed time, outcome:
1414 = 2.44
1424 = 2.602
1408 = 2.304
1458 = 1.945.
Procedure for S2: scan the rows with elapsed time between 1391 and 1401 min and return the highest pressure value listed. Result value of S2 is 2.396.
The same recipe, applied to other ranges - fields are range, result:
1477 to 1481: 1.835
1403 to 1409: 2.304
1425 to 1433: 2.608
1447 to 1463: 2.243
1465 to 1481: 1.972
